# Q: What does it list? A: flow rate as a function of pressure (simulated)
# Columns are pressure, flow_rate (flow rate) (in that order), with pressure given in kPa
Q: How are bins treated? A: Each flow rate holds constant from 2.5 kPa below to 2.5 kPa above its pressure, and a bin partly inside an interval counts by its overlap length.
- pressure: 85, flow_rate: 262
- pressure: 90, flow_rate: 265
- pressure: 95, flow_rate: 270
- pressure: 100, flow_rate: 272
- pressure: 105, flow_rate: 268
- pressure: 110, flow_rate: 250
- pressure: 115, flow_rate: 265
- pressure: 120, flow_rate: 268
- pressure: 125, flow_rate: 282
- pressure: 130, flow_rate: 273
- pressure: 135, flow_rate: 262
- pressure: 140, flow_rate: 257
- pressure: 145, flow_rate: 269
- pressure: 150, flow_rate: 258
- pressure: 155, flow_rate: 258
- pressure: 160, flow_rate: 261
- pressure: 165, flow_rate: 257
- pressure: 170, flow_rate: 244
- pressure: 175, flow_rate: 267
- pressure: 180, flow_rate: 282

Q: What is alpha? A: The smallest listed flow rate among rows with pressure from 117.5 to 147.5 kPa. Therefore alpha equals 257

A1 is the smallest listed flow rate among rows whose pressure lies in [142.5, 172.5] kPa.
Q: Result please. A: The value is 244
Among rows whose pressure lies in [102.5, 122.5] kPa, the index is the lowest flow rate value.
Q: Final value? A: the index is 250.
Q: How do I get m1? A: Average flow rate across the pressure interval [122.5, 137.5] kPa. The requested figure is 272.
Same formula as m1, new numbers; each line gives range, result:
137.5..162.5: 261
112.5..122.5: 266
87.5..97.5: 268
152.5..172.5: 255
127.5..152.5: 264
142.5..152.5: 264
